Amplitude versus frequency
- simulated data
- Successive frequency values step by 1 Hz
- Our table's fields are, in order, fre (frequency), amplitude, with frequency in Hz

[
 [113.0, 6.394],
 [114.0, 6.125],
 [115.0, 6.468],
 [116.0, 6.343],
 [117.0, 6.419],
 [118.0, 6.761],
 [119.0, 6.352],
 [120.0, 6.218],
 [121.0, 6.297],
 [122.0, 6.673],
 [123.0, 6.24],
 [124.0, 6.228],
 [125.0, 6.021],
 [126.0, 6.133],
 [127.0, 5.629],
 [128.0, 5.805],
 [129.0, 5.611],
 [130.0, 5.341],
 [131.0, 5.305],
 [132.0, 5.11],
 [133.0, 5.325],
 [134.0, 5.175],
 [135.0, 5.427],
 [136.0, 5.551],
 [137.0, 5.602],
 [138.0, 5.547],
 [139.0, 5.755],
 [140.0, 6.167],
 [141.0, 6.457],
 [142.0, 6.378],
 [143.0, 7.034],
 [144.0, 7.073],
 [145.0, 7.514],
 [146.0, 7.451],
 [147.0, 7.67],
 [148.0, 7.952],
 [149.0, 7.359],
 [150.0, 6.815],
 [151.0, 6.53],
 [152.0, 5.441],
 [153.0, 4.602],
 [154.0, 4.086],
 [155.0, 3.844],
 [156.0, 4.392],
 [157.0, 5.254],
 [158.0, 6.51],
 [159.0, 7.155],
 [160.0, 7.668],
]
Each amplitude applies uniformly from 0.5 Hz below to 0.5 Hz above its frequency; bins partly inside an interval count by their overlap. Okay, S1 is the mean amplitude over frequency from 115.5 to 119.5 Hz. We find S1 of 6.47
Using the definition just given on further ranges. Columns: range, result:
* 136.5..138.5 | 5.57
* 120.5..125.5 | 6.29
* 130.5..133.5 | 5.25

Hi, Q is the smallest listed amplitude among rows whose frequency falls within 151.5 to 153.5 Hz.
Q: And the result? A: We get 4.602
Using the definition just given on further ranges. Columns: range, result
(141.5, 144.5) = 6.378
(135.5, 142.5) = 5.547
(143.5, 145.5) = 7.073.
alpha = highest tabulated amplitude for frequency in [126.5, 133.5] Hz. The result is 5.805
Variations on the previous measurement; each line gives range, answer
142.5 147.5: 7.67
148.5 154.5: 7.359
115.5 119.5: 6.761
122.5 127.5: 6.24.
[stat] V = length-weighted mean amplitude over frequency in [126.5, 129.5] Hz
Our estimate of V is 5.68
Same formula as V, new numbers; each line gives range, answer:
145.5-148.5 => 7.69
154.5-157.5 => 4.5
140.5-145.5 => 6.89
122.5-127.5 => 6.05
